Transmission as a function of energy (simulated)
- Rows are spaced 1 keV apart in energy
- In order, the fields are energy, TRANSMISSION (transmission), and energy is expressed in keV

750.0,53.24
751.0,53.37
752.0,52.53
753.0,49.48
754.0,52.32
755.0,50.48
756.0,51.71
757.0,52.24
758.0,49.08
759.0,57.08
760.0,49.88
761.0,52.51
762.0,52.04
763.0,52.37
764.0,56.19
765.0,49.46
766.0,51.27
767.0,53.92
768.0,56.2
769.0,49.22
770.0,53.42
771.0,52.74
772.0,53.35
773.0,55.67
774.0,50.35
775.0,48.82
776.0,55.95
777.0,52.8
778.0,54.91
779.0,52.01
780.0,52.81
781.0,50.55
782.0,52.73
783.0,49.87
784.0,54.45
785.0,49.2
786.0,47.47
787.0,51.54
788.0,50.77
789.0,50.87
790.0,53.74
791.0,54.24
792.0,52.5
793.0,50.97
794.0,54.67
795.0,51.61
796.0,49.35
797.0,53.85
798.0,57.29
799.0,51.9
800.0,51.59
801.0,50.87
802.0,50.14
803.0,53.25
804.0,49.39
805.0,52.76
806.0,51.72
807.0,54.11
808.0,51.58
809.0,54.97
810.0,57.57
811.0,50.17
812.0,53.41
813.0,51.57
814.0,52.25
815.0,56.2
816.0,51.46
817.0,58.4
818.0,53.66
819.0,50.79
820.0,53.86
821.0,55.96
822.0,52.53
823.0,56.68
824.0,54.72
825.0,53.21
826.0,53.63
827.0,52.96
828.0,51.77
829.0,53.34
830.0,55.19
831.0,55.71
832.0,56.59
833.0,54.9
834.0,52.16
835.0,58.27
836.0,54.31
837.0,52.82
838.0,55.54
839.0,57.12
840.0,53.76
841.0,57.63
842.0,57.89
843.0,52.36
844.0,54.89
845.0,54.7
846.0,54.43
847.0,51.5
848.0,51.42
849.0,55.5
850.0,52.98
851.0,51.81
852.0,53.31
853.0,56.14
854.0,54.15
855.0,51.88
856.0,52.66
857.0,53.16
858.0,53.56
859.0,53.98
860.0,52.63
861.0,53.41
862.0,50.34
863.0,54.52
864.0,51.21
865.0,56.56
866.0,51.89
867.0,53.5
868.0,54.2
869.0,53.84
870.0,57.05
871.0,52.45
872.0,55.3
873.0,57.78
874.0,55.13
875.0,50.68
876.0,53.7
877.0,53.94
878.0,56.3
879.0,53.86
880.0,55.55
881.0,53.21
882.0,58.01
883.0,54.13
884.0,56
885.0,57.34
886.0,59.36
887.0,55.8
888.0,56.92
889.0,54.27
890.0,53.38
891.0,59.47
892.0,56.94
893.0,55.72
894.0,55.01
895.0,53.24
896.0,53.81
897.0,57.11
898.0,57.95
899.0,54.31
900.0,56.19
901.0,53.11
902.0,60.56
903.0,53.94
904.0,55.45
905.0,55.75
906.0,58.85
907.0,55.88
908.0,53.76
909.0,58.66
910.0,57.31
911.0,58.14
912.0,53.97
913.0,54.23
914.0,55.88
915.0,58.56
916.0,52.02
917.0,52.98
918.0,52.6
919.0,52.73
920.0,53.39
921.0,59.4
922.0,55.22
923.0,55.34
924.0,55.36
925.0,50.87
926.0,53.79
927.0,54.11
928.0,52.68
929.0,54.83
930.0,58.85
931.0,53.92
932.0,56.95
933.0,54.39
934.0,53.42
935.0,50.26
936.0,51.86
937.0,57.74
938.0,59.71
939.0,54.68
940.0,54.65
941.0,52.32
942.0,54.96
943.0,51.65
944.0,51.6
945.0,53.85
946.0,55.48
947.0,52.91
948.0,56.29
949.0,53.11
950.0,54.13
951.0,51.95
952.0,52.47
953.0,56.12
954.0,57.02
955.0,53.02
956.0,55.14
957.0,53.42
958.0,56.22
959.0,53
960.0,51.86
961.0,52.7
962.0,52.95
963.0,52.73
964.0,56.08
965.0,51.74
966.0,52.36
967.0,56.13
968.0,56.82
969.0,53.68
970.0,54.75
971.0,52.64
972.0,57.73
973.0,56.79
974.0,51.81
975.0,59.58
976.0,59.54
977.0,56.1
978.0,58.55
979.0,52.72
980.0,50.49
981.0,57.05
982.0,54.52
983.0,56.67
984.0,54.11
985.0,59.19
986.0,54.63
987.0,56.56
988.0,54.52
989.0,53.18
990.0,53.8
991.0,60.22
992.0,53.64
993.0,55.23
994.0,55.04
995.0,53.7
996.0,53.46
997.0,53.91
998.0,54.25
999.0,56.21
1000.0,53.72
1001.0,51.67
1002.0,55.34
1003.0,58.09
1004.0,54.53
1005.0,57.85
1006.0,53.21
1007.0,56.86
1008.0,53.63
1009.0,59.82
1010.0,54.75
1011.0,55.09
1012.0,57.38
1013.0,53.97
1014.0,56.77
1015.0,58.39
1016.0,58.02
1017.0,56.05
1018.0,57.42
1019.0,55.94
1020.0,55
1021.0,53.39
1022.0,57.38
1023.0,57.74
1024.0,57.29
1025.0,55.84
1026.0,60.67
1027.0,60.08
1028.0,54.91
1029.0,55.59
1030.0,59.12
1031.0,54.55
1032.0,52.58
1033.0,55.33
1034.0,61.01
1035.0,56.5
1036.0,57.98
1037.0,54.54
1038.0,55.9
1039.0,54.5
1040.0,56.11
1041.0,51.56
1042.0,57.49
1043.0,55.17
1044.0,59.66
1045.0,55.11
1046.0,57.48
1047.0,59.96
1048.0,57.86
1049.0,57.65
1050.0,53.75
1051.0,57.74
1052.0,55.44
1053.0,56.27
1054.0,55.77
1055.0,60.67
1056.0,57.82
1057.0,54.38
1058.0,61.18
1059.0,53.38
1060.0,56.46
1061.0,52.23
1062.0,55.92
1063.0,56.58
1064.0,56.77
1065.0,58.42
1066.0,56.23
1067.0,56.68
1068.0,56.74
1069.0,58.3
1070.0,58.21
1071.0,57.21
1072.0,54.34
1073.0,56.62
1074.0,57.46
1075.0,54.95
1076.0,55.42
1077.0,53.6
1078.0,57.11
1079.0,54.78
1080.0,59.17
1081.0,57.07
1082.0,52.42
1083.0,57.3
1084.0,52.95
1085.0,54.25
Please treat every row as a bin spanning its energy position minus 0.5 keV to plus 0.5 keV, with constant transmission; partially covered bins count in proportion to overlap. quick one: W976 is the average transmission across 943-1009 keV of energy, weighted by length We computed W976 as 54.8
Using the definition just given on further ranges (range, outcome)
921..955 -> 54.4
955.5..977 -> 54.7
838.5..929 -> 54.8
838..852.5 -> 54.3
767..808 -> 52.3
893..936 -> 55.1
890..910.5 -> 56.1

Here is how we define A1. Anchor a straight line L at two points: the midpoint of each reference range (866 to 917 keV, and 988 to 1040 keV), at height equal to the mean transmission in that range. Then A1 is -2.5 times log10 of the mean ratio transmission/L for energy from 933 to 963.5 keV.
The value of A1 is 0.03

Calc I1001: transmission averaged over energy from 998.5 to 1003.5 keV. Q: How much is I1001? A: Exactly 55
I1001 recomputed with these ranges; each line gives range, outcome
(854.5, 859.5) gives 53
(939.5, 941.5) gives 53.5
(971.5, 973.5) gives 57.3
